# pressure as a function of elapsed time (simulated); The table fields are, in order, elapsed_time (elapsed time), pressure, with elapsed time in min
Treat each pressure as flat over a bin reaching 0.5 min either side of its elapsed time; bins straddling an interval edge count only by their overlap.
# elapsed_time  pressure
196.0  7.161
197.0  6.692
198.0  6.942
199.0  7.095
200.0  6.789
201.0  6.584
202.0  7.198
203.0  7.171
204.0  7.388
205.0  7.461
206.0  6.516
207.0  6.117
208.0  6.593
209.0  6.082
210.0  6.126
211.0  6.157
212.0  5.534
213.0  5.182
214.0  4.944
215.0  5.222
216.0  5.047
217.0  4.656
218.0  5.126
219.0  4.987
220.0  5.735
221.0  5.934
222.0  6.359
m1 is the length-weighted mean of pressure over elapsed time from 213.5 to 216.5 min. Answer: 5.07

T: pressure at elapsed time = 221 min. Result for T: 5.934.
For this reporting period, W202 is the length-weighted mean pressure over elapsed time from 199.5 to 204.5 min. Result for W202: 7.03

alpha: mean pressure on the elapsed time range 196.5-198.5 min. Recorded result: 6.82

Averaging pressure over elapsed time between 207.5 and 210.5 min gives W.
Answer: 6.27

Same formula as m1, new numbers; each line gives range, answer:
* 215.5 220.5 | 5.11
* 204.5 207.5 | 6.7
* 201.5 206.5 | 7.15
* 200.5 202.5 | 6.89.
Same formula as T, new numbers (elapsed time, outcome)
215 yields 5.222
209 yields 6.082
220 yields 5.735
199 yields 7.095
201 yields 6.584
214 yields 4.944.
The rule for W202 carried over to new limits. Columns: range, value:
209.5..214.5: 5.59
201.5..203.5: 7.18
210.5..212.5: 5.85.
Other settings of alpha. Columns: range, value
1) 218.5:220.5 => 5.36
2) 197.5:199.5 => 7.02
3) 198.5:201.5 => 6.82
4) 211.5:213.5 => 5.36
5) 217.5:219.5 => 5.06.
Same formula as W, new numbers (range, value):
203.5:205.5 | 7.42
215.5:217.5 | 4.85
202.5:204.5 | 7.28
